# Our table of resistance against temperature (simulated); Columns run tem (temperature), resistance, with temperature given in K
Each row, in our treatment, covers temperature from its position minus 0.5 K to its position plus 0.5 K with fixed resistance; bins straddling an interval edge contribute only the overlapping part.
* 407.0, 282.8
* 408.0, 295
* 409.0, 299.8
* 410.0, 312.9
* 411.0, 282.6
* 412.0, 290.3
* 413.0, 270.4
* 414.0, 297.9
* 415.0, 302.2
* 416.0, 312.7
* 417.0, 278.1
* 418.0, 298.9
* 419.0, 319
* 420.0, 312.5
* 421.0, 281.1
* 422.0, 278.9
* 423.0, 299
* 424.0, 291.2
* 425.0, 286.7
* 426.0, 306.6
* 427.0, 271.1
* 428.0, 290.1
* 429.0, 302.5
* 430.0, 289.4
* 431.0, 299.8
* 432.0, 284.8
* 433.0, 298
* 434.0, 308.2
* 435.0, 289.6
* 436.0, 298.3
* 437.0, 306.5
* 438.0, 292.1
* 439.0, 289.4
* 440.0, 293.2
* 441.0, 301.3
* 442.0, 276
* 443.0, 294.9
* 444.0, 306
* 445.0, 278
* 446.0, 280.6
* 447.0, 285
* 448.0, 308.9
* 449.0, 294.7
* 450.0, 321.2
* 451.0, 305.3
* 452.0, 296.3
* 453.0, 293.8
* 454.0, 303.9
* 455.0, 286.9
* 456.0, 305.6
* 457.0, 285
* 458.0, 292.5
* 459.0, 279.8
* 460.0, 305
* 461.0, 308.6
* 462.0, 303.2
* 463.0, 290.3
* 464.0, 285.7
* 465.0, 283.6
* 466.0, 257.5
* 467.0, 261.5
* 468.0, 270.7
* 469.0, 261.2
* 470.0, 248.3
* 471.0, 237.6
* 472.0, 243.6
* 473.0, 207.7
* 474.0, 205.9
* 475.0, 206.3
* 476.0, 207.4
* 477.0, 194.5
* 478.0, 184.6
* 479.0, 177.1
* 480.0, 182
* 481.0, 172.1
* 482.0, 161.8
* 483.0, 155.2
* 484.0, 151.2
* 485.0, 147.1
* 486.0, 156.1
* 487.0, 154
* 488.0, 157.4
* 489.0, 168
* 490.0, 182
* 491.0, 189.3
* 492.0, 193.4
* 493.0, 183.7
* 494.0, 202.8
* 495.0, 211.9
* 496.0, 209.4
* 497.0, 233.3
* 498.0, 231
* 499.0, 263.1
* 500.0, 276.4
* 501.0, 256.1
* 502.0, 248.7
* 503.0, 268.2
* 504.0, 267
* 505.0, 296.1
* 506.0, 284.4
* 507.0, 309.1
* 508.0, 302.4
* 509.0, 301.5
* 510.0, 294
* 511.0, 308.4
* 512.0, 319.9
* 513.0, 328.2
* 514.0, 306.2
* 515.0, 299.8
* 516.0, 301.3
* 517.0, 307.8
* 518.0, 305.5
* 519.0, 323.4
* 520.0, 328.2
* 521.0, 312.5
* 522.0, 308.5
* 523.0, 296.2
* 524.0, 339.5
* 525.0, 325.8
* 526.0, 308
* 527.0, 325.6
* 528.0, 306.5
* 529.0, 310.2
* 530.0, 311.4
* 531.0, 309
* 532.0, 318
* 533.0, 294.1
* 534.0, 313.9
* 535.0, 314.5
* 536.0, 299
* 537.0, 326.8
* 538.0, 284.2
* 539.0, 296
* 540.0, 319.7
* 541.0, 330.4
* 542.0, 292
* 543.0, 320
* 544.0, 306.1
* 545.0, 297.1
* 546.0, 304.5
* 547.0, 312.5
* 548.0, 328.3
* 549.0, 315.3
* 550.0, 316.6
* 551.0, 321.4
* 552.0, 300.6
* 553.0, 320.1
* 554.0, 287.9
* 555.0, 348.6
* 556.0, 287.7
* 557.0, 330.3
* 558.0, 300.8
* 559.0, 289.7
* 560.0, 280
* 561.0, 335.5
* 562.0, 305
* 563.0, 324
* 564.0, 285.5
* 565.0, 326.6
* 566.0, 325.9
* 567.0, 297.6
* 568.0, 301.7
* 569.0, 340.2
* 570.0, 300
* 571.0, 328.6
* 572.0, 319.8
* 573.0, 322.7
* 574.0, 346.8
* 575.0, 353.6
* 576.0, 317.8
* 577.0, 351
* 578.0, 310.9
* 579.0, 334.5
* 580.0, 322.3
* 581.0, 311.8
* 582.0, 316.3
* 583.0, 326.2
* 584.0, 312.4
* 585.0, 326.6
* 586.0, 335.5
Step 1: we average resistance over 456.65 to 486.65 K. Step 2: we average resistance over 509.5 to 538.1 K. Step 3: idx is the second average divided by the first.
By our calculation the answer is 1.35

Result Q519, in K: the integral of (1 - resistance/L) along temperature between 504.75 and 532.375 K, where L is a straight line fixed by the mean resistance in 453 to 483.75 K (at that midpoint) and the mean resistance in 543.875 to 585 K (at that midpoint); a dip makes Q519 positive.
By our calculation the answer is -2.7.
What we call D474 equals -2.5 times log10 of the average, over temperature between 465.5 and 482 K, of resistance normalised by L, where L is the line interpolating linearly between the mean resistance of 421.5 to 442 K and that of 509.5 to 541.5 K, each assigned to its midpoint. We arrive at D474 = 0.35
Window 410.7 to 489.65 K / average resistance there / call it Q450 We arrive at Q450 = 265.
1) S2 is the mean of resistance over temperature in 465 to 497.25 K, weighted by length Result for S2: 200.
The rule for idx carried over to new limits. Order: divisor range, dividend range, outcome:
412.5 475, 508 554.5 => 1.08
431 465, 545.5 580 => 1.07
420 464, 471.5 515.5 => 0.77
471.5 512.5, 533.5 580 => 1.42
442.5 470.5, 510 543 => 1.08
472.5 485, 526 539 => 1.69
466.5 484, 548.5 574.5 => 1.50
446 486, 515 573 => 1.25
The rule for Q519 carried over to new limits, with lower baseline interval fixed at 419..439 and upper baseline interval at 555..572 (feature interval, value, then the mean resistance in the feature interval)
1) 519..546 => -0.34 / 311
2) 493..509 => 2.49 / 256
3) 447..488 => 7.51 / 244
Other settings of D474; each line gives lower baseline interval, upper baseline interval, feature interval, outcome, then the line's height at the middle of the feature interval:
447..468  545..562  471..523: 0.247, 300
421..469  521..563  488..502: 0.370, 302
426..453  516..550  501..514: 0.051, 307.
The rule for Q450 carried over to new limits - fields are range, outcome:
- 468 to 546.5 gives 261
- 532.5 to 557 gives 310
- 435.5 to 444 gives 295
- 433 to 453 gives 296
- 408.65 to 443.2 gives 294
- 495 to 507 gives 258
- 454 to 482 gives 249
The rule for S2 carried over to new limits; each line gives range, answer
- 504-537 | 309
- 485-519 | 252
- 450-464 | 297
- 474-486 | 177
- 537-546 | 307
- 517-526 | 316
